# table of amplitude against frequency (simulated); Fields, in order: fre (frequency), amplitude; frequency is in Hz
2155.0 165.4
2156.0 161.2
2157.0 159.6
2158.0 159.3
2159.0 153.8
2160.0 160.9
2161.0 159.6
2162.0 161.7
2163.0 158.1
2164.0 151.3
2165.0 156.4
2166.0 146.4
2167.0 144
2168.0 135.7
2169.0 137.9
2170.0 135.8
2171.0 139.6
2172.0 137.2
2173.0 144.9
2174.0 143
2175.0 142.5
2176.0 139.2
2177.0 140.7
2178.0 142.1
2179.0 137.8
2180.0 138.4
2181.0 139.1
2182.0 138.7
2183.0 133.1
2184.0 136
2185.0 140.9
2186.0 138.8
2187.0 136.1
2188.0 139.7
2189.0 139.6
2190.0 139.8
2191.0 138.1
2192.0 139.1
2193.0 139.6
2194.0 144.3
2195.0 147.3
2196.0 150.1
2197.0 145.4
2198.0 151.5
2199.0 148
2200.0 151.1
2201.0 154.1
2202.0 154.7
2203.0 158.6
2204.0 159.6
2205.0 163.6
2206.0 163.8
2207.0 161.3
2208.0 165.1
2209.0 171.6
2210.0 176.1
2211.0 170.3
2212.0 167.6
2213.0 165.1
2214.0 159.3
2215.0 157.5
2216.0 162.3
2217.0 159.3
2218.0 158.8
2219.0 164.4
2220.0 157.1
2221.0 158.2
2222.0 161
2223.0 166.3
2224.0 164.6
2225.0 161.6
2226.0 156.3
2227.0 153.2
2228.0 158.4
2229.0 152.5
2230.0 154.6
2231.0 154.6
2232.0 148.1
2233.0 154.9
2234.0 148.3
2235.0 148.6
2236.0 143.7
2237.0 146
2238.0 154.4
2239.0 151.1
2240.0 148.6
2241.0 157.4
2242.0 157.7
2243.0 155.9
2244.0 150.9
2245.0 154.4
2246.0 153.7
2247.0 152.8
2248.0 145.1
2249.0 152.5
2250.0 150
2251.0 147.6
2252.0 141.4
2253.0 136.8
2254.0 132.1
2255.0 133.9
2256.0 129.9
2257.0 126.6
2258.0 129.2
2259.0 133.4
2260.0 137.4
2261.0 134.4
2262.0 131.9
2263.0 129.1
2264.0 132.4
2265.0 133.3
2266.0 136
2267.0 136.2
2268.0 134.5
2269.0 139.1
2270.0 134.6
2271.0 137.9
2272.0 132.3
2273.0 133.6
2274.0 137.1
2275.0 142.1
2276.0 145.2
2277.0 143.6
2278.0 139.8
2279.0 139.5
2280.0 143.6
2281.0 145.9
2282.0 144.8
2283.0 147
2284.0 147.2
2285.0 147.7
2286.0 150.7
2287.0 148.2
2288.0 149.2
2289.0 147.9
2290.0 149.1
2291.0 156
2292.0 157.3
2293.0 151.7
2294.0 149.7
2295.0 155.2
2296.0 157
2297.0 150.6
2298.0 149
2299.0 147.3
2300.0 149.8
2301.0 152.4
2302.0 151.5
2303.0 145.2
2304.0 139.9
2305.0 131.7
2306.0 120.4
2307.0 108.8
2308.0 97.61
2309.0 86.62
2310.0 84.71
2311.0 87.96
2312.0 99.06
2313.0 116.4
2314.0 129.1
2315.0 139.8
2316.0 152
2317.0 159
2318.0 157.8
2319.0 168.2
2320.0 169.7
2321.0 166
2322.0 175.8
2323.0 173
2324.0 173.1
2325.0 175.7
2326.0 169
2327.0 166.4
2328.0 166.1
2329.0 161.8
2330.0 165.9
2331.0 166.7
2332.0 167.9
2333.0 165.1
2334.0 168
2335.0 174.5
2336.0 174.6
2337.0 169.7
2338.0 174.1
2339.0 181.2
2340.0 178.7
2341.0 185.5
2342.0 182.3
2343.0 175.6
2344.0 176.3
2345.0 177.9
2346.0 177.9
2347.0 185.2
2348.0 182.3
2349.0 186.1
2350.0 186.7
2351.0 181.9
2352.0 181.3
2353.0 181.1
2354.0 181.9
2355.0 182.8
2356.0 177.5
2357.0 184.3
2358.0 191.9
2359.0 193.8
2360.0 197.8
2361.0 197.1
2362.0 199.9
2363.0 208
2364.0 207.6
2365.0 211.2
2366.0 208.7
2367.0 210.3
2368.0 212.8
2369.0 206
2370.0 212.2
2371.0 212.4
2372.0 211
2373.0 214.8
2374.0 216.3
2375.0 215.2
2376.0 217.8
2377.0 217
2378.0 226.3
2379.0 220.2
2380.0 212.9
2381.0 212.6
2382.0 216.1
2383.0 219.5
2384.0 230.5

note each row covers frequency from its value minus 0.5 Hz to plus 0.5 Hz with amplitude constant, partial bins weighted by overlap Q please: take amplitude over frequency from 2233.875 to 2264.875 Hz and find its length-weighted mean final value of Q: 143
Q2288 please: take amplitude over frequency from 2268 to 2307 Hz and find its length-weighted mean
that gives 144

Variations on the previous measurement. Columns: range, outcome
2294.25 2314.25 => 128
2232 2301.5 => 144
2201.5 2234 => 160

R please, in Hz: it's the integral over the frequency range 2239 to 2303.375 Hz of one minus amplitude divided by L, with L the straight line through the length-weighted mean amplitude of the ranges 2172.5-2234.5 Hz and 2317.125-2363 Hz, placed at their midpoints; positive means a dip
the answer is 8.0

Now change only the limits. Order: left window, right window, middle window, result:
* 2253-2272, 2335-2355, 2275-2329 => 3.63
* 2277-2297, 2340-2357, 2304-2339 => 3.86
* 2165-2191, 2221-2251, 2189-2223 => -2.28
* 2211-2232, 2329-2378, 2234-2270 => 5.26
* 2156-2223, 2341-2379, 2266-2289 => 4.33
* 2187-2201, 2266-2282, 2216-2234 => -1.96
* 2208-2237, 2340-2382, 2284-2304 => 3.20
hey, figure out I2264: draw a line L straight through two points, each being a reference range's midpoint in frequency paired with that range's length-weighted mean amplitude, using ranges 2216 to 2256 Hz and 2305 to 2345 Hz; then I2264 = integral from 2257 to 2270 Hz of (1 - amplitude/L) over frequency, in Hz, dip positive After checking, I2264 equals 1.63 Hz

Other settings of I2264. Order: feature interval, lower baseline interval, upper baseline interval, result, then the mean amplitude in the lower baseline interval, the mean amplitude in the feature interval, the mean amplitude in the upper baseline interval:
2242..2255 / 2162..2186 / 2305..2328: -0.6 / 142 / 148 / 140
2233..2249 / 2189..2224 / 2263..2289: -0.3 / 157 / 151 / 141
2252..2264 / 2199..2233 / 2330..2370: 2.5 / 160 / 133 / 186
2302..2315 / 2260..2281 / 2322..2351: 3.6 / 137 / 115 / 175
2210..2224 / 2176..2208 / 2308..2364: -1.2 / 146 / 163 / 168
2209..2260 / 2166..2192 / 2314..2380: 0.5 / 139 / 153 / 185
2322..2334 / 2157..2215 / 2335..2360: 0.6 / 149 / 169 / 181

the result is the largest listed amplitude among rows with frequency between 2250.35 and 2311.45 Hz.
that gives 157.3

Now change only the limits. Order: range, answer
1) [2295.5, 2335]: 175.8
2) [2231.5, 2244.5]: 157.7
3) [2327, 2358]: 191.9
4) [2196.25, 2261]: 176.1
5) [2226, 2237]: 158.4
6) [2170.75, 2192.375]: 144.9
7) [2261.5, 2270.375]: 139.1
